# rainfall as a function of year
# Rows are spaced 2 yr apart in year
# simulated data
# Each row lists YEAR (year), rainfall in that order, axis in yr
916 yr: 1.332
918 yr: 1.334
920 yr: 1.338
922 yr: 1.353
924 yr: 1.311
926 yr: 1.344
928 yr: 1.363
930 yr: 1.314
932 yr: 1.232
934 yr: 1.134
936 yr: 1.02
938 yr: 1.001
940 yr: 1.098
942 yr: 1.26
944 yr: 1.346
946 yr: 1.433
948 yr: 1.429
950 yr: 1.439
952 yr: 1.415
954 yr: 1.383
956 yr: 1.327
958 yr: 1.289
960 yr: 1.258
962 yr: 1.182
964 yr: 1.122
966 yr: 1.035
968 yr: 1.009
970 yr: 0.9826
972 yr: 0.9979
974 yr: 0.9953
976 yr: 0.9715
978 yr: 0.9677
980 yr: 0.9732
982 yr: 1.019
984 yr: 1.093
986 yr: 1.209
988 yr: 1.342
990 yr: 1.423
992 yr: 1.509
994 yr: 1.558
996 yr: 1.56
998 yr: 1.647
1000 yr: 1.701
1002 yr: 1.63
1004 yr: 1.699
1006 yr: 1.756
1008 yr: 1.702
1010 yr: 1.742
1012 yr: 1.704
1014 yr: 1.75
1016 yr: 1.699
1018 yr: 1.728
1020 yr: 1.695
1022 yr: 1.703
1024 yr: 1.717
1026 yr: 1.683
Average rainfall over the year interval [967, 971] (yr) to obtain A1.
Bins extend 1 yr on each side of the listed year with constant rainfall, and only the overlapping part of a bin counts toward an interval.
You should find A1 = 0.996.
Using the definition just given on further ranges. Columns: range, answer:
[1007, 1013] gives 1.72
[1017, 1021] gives 1.71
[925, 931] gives 1.34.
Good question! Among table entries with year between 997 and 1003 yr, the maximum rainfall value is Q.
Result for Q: 1.701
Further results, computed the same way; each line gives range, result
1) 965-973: 1.035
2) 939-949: 1.433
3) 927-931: 1.363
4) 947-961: 1.439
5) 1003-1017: 1.756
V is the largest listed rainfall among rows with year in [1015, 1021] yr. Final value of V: 1.728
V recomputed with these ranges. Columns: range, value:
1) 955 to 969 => 1.327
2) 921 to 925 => 1.353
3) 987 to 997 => 1.56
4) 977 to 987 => 1.209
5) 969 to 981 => 0.9979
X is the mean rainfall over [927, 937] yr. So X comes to 1.21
